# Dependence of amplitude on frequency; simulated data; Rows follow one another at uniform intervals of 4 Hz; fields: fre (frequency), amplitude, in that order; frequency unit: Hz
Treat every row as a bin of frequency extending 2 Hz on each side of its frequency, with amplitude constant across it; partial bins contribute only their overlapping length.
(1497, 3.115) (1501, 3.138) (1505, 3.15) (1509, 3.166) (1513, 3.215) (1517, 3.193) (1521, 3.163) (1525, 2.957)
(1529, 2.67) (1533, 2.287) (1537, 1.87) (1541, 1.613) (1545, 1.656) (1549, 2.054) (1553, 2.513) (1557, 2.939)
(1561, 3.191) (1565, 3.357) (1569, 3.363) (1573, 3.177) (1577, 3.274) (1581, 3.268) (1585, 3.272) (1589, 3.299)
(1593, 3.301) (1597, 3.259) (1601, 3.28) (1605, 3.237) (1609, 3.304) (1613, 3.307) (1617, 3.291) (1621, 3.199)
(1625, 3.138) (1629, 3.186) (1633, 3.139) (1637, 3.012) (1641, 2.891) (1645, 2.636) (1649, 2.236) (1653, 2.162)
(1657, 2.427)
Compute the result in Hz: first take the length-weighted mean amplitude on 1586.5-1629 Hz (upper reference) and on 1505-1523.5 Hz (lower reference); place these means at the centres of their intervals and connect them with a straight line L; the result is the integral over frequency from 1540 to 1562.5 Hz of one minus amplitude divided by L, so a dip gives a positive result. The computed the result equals 6.1 Hz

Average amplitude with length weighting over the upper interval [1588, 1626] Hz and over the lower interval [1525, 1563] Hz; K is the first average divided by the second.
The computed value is 1.4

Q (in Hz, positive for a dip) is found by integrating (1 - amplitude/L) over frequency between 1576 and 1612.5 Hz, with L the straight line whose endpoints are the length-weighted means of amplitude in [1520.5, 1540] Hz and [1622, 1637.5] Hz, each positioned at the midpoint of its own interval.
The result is -4.70 Hz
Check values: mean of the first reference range 2.5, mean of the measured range 3.28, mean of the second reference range 3.13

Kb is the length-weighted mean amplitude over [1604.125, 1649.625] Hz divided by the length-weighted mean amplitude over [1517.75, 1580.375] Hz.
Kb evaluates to 1.14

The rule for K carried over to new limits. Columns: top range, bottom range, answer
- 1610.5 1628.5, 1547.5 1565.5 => 1.16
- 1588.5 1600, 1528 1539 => 1.47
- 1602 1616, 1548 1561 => 1.24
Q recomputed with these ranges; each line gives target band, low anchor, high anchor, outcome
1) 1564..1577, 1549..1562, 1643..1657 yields -3.02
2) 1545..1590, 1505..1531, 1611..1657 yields -0.01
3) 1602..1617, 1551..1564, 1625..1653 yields -2.24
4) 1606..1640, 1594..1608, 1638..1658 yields -3.36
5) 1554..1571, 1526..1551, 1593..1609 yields -4.33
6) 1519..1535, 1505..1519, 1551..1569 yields 1.90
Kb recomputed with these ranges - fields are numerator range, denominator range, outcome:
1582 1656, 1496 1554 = 1.16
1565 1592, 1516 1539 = 1.23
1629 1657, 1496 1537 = 0.92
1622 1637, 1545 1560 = 1.29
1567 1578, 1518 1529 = 1.09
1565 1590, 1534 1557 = 1.61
